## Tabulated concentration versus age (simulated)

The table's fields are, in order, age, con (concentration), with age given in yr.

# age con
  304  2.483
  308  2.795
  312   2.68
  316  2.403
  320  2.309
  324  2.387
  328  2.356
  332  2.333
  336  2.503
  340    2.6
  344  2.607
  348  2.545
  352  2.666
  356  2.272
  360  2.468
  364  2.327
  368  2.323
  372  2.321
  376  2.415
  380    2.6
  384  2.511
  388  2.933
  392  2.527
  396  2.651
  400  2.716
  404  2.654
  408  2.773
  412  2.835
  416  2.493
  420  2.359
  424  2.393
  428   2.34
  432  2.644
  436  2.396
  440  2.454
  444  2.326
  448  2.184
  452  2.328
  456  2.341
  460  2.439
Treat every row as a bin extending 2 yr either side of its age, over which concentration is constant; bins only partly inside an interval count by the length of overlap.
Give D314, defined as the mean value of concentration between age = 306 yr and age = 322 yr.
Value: 2.55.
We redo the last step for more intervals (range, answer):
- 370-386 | 2.46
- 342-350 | 2.58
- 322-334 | 2.36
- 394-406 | 2.67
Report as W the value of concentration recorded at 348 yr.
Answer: 2.545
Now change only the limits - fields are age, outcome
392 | 2.527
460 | 2.439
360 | 2.468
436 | 2.396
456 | 2.341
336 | 2.503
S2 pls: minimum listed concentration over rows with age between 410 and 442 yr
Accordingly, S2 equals 2.34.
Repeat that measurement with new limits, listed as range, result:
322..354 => 2.333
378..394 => 2.511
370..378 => 2.321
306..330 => 2.309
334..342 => 2.503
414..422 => 2.359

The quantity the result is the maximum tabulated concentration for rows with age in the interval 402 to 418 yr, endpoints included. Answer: 2.835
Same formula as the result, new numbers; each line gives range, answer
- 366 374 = 2.323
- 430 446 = 2.644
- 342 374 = 2.666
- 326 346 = 2.607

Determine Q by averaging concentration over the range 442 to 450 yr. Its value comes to 2.25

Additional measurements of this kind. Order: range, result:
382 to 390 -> 2.72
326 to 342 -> 2.45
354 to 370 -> 2.35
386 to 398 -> 2.7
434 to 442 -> 2.42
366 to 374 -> 2.32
